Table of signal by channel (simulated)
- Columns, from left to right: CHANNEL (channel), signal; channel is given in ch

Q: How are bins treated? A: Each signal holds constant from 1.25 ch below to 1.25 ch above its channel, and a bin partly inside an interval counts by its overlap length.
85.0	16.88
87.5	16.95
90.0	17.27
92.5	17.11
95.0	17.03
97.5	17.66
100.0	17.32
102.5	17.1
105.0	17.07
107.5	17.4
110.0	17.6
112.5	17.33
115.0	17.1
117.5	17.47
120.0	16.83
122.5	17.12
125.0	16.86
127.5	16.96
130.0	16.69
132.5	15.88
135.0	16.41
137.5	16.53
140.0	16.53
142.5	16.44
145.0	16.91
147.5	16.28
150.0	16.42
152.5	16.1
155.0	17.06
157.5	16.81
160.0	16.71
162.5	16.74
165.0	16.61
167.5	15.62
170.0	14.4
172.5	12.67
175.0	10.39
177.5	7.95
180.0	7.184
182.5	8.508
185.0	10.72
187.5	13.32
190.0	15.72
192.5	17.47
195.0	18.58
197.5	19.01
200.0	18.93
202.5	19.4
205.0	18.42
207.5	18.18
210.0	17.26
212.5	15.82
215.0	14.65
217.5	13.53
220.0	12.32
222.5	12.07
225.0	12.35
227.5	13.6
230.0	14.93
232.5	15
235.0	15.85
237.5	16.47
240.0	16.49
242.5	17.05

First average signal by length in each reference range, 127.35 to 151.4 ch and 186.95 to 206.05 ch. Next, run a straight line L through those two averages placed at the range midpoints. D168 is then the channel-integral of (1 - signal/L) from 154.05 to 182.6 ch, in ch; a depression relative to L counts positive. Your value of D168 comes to 5.9 ch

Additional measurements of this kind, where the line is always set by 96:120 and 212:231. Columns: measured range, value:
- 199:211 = -3.7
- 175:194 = 4.1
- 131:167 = -1.3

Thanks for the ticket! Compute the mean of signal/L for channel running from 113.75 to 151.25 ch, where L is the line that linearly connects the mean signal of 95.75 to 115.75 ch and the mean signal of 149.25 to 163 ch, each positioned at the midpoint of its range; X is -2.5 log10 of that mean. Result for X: 0.02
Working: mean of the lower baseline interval 17.3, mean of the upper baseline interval 16.6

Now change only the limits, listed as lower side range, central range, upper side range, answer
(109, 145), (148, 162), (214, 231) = -0.05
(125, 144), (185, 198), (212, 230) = -0.11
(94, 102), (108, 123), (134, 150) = -0.02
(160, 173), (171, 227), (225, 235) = 0.05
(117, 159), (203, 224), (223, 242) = -0.01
